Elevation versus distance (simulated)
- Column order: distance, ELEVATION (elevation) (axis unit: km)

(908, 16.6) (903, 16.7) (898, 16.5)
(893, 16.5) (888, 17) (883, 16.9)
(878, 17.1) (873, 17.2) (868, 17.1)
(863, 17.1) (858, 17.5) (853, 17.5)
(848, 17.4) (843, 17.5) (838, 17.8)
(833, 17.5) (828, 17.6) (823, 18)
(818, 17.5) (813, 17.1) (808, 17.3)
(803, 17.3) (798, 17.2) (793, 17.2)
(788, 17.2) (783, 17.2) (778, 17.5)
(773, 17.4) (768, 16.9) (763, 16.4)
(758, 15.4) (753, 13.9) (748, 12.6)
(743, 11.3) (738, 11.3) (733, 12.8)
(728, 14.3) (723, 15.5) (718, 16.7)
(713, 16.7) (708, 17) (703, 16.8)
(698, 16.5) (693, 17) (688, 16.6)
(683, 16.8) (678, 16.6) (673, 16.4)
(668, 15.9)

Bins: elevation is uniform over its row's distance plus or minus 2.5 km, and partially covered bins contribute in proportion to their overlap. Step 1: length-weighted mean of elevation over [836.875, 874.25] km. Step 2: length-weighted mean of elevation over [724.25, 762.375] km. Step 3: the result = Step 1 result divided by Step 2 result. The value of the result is 1.30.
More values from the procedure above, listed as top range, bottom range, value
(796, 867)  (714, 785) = 1.17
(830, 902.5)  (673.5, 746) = 1.11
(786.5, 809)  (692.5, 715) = 1.03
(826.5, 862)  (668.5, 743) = 1.12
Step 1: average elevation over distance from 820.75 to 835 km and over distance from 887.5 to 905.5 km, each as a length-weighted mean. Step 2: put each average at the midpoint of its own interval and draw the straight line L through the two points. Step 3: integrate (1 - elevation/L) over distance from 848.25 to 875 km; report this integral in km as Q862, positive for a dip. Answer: -0.2 km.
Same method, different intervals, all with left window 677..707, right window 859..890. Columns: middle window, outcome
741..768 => 4.2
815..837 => -0.8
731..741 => 2.9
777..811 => -0.7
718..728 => 0.8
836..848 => -0.4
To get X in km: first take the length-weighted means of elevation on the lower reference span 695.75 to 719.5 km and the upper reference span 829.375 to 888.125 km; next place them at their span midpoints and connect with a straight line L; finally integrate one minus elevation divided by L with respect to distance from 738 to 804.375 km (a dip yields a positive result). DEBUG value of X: 4.8 km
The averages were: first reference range 16.7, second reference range 17.3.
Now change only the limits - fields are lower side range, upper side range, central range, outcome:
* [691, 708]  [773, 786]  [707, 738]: 3.40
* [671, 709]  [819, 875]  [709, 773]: 8.68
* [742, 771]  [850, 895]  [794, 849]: -4.99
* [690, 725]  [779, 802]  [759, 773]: 0.33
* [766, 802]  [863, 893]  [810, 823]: -0.21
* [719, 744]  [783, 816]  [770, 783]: -1.19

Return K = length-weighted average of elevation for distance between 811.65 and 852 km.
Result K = 17.6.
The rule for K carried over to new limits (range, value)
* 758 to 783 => 16.9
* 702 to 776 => 15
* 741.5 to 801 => 15.9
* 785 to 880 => 17.4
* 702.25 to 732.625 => 15.9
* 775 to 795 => 17.3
